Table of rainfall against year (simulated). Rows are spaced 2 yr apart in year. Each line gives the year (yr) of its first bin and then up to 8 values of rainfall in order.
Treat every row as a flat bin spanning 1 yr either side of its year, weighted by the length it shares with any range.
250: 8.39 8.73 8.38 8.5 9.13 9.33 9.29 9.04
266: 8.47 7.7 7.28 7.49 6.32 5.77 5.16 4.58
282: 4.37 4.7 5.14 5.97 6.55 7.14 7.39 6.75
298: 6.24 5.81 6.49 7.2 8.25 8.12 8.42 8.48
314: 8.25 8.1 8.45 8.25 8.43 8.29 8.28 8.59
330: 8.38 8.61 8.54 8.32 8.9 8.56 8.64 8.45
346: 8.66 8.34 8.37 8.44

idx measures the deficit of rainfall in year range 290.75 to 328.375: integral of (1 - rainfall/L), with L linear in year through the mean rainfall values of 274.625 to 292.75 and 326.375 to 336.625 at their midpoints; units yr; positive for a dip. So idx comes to -3.3 yr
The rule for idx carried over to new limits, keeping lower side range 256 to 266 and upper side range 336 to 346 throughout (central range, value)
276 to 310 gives 9.88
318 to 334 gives 0.51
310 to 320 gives 0.49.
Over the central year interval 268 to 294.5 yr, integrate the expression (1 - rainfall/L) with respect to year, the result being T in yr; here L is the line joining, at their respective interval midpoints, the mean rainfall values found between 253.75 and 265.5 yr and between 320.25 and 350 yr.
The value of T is 8.4 yr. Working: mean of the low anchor 8.96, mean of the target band 6.03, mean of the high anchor 8.49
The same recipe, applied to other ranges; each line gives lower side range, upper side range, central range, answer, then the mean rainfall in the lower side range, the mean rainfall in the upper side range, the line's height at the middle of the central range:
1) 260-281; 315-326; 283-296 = 2.46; 7.22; 8.3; 7.63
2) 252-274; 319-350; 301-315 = 0.92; 8.38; 8.48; 8.44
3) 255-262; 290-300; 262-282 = 3.36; 9.03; 6.74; 8.18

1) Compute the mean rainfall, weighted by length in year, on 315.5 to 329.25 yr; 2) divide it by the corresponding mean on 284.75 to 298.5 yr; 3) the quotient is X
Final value 1.30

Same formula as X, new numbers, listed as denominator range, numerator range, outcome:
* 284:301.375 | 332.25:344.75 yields 1.37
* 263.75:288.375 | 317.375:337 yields 1.35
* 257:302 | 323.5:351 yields 1.25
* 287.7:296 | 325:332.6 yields 1.24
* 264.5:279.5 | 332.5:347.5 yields 1.25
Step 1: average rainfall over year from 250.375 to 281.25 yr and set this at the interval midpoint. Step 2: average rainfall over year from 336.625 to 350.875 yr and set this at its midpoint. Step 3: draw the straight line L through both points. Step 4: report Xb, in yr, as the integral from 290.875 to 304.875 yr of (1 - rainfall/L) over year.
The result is 2.3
